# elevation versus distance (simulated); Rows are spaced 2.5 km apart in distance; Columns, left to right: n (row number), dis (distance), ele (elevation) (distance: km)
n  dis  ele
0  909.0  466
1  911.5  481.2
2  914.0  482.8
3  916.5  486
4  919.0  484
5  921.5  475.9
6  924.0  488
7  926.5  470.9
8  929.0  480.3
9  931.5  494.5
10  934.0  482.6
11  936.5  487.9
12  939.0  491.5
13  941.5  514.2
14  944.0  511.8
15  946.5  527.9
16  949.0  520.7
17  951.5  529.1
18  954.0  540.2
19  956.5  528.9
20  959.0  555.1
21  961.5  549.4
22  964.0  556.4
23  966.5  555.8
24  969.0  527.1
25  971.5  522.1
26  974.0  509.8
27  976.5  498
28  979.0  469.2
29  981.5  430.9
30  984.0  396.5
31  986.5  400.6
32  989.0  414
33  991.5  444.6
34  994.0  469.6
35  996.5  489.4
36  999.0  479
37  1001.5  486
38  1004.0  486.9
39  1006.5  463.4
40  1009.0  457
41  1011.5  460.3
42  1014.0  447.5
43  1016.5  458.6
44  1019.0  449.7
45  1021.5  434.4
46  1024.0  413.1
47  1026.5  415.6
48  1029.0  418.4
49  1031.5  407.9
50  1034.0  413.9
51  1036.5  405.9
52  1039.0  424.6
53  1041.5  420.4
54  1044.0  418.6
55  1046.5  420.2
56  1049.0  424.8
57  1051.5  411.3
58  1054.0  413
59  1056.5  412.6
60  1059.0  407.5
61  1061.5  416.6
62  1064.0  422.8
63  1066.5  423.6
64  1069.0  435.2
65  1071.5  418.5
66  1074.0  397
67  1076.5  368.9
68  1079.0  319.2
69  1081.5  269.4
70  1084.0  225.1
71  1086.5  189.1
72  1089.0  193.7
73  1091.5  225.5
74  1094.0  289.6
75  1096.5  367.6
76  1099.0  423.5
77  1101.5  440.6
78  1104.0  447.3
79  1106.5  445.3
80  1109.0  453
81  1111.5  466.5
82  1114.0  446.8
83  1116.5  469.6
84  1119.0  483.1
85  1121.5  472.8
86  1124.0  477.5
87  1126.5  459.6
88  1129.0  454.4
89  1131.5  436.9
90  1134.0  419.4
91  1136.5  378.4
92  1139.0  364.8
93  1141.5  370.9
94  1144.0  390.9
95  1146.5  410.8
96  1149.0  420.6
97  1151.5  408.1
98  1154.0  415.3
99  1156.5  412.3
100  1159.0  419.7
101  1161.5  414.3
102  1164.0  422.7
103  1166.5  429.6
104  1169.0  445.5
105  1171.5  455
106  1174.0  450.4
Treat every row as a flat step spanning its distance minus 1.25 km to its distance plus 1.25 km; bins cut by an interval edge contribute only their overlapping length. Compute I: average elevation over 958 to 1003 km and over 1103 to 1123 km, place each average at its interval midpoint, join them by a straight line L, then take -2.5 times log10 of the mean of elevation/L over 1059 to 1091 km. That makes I 0.349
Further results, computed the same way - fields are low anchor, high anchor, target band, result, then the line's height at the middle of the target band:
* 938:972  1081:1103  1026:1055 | -0.09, 383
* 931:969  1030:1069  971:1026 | 0.03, 472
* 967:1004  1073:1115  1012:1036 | 0.00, 427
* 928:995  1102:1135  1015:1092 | 0.23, 473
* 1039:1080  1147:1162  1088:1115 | 0.08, 412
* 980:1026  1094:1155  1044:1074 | 0.05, 439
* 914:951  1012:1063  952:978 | -0.13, 472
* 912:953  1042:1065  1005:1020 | -0.03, 443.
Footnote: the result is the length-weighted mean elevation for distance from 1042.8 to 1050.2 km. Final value 421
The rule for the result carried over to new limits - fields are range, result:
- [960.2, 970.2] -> 547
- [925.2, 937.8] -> 483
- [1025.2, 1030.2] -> 417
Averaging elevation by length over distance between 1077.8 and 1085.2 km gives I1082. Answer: 271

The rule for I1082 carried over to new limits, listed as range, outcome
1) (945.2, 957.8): 529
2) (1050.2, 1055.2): 412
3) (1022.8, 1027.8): 414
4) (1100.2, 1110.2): 446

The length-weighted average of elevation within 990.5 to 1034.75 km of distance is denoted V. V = 450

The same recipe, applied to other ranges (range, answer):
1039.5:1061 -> 416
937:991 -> 501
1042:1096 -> 358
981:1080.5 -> 427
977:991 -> 427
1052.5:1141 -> 392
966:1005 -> 472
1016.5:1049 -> 422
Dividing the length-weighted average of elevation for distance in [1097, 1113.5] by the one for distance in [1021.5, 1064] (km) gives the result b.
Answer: 1.1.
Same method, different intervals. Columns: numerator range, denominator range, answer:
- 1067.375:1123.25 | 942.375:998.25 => 0.76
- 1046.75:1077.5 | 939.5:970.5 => 0.77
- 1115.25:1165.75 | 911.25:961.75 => 0.84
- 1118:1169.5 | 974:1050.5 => 0.96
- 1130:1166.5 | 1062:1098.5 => 1.24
